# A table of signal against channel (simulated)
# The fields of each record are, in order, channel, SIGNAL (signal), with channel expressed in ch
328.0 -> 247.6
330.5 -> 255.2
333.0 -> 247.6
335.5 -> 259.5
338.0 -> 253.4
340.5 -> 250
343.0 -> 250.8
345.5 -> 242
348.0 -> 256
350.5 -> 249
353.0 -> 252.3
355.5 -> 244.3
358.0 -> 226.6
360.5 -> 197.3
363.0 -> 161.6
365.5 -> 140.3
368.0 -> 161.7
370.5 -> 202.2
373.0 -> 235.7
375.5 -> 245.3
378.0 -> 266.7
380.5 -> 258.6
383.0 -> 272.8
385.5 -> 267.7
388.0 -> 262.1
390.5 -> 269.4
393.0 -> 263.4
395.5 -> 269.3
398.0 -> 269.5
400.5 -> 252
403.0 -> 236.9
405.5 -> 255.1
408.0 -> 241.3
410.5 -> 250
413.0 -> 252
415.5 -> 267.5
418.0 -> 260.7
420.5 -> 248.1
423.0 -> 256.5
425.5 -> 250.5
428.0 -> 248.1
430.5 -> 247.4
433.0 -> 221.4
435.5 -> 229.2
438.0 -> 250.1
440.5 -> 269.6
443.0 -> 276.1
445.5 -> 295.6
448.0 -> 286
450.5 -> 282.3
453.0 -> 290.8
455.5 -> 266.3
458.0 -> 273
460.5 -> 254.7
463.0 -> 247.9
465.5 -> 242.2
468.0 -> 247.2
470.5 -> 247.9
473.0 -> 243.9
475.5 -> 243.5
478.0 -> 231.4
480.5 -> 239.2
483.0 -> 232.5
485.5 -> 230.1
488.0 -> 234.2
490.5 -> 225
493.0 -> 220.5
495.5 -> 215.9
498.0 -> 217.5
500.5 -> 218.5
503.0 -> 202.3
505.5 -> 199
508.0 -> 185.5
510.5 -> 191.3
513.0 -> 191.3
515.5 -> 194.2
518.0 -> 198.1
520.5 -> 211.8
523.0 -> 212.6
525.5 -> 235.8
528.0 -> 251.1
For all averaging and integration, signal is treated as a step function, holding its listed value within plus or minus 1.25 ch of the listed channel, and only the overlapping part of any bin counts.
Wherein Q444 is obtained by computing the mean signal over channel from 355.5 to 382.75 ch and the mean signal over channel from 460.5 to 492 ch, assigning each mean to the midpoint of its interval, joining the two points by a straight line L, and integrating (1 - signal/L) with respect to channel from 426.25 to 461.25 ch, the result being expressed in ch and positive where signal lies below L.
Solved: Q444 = -4.84 ch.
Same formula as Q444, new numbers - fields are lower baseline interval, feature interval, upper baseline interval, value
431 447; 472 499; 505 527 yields -0.72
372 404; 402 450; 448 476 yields 0.80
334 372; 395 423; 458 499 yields -3.05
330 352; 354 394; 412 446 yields 3.62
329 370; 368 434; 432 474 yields -1.94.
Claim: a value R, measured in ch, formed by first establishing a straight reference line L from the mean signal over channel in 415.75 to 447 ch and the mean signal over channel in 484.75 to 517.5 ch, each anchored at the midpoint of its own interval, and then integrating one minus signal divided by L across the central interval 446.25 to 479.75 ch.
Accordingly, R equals -3.4 ch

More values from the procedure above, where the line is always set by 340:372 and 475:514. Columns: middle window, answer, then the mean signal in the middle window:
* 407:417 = -1.7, 253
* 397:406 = -1.5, 253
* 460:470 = -1.4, 247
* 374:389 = -3.1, 262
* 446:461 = -4.2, 278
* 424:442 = -2.4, 246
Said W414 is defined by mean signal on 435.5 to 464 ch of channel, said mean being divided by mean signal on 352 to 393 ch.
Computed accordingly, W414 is 1.2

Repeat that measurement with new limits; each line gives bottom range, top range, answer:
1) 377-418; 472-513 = 0.85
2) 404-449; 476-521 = 0.84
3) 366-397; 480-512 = 0.88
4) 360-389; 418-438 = 1.10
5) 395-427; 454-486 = 0.97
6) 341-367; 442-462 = 1.25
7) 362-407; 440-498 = 1.05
